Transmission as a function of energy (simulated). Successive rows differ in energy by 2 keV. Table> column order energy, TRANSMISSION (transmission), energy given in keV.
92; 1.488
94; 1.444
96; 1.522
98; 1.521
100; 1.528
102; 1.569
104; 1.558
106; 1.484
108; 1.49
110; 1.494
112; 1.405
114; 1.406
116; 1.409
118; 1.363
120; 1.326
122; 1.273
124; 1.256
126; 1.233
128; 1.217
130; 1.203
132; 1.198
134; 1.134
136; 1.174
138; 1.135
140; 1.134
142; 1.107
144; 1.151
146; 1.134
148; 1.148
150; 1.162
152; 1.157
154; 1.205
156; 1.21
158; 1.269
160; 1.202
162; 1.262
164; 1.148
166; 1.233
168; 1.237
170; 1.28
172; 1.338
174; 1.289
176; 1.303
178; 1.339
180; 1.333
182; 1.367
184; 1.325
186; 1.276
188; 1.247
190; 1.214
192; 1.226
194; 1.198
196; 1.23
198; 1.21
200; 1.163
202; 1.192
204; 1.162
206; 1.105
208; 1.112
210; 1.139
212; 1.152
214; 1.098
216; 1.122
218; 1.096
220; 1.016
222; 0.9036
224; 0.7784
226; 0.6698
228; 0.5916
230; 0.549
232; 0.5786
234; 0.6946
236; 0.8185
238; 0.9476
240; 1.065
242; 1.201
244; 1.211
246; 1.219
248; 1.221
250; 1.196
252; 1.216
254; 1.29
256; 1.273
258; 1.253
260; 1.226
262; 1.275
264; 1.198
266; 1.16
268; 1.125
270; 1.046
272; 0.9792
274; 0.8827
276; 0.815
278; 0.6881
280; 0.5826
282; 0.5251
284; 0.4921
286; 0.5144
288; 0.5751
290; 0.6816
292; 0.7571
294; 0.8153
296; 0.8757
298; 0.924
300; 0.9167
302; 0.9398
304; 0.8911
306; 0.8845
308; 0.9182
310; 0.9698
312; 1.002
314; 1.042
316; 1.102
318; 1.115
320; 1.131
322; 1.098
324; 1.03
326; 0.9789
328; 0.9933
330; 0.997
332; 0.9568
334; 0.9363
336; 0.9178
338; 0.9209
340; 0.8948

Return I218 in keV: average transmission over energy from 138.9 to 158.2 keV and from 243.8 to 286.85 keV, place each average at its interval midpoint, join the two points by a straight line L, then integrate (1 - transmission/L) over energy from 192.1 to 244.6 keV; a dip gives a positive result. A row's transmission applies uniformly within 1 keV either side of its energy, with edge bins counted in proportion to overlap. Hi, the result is 3.6 keV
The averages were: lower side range 1.16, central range 1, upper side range 1.02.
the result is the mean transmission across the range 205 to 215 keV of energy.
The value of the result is 1.12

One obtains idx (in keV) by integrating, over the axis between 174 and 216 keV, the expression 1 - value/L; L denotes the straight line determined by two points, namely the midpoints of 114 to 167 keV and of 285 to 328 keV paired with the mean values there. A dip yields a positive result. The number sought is -3.88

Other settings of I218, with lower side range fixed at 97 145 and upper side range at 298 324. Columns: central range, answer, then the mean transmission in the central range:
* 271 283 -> 3.5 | 0.745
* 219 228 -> 2.6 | 0.814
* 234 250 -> 0.5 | 1.08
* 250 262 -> -1.7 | 1.25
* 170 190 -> -1.4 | 1.31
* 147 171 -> 0.9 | 1.21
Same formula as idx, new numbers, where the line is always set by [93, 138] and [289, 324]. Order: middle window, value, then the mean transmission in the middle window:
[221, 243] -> 6.1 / 0.8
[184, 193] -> -0.3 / 1.25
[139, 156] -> 1.9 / 1.15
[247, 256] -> -1.4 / 1.24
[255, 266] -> -2.0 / 1.24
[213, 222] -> 0.6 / 1.06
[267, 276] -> 0.3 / 0.987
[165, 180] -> -0.6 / 1.29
